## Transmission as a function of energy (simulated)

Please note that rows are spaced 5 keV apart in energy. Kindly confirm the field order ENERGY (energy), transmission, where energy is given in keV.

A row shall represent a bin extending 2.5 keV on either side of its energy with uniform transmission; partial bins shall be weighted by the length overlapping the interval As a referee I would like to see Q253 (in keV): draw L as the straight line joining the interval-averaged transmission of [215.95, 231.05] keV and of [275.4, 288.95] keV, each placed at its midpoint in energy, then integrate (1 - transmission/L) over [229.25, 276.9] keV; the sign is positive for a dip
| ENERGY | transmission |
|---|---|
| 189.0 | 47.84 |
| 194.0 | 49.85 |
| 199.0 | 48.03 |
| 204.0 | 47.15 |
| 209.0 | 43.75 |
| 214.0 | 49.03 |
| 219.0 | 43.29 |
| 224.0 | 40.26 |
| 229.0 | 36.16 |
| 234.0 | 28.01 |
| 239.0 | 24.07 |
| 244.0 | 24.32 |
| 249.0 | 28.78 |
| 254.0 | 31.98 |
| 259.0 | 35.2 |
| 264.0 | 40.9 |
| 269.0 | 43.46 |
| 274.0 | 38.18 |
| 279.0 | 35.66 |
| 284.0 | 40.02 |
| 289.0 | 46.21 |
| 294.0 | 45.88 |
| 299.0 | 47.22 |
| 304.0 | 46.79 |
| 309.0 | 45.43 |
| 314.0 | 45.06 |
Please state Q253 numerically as 8.22 keV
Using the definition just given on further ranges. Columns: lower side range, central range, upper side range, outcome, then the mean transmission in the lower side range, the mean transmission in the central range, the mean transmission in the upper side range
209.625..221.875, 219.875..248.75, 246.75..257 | 5.4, 45.6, 31.1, 30.7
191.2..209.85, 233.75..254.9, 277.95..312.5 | 8.7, 47.5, 27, 44.3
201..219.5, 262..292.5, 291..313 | 3.5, 46.1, 40.9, 46.2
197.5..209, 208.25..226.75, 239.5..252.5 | -1.8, 46.7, 44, 26.6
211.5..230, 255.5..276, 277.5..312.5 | 2.1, 42.7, 39.1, 44.2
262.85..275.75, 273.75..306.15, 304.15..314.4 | 0.2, 41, 43.1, 45.6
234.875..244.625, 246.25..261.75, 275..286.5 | -1.4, 24.8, 32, 37.9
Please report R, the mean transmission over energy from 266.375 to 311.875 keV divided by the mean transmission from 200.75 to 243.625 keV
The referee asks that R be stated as 1.13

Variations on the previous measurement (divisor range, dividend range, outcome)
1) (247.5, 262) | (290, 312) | 1.42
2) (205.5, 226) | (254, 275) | 0.87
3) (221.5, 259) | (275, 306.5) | 1.41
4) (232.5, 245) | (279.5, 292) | 1.65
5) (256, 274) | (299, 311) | 1.18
